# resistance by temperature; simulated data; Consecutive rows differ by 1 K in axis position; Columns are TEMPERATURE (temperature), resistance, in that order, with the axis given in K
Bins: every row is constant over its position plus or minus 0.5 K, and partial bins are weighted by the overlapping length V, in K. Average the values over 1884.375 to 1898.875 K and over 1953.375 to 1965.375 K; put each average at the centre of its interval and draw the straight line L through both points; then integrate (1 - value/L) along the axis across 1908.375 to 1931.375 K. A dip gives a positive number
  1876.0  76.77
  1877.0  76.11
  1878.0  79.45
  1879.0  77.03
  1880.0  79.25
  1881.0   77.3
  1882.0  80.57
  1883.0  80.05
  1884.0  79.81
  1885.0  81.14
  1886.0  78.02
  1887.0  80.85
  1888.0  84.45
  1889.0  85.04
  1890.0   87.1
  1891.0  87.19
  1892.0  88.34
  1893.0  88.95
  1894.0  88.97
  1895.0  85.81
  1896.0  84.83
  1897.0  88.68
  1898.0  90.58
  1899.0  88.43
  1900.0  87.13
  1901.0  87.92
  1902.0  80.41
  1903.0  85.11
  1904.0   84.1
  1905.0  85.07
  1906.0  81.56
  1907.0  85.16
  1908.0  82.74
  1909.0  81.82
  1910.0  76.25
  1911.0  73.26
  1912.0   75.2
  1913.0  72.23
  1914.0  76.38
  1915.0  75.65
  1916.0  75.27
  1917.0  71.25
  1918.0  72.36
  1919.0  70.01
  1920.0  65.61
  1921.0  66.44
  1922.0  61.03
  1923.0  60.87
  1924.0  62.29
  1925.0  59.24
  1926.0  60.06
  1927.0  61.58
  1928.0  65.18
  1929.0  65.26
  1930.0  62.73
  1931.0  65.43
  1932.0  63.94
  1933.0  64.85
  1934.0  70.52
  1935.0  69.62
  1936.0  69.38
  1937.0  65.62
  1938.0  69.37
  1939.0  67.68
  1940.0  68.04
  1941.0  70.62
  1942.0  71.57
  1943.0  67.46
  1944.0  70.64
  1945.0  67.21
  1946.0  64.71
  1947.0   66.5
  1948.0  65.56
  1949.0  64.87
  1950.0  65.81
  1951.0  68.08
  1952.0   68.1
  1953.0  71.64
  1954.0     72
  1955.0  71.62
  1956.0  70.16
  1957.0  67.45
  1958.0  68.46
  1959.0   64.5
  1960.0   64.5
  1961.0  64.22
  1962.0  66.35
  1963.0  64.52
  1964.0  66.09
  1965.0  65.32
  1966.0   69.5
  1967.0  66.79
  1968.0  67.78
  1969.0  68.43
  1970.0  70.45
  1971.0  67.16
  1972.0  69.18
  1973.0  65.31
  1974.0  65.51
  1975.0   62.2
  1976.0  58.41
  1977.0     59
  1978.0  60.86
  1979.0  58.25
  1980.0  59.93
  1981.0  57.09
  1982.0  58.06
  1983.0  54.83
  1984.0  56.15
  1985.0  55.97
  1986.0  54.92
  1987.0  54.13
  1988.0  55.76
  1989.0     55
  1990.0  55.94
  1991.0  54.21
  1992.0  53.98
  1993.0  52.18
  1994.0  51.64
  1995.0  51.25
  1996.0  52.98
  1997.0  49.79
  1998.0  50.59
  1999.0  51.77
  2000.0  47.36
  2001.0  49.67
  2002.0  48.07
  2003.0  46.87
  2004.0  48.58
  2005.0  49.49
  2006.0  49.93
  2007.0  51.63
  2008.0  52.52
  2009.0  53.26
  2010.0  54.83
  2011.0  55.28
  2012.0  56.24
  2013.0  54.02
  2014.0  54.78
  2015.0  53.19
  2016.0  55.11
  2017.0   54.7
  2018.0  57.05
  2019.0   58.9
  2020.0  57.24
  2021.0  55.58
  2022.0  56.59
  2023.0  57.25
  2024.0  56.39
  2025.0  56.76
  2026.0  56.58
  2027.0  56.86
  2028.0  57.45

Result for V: 2.8 K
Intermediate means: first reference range 85.7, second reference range 67.2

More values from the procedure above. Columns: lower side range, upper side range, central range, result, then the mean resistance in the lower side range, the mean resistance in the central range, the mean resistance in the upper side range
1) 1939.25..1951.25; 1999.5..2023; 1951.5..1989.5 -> -0.9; 67.6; 63.6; 53.2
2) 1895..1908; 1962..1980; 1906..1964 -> 5.2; 85.6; 68.7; 64.9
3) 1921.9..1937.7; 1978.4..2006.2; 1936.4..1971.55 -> -4.5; 64.4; 67.7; 53.1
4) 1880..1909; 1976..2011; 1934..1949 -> 0.3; 84.3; 68.1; 53.5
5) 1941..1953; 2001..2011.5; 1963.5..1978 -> -1.1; 67.6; 65.6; 51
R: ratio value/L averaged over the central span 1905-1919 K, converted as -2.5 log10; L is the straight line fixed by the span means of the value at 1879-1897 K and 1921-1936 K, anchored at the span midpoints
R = -0.072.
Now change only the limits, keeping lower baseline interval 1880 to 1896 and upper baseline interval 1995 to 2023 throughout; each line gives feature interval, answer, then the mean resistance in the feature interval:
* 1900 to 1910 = -0.06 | 83.6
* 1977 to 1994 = 0.05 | 56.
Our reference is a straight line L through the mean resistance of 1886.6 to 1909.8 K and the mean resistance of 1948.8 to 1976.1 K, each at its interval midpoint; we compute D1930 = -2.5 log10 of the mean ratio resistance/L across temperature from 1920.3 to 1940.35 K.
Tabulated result 0.17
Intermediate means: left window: 85.6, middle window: 64.9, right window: 67.1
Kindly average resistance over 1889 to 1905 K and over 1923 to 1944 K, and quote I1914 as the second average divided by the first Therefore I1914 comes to 0.8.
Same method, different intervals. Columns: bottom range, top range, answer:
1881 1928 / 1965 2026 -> 0.72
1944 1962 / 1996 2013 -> 0.76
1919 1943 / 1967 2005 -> 0.86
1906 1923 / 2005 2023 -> 0.74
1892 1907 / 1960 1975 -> 0.77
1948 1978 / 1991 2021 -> 0.79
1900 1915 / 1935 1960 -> 0.85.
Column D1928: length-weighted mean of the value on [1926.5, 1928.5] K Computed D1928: 63.4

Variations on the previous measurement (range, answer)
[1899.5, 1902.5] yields 85.2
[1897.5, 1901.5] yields 88.5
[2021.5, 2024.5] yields 56.7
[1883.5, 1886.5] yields 79.7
